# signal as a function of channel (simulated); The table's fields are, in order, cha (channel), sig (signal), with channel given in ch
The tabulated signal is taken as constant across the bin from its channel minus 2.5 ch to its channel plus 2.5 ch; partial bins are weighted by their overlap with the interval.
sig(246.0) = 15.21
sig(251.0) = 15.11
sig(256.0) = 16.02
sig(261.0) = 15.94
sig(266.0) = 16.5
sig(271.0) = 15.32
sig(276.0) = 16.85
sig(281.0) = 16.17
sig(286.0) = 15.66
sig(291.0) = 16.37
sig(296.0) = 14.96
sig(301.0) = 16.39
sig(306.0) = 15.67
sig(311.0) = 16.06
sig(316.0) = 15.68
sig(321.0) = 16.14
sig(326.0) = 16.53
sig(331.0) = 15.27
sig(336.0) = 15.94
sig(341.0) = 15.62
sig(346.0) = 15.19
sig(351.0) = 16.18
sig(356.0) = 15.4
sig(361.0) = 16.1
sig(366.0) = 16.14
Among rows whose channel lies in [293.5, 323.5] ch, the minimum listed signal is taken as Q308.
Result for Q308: 14.96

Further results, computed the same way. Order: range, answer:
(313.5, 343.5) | 15.27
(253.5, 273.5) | 15.32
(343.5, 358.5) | 15.19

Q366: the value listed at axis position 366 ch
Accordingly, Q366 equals 16.14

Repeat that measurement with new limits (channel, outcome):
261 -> 15.94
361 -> 16.1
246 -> 15.21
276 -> 16.85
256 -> 16.02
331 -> 15.27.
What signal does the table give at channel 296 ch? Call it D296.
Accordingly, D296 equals 14.96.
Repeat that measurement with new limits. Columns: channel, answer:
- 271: 15.32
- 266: 16.5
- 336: 15.94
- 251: 15.11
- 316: 15.68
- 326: 16.53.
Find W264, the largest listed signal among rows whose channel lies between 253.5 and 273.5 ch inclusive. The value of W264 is 16.5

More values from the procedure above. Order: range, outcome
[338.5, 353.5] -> 16.18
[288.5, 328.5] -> 16.53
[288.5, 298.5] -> 16.37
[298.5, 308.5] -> 16.39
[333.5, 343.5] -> 15.94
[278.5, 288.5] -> 16.17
